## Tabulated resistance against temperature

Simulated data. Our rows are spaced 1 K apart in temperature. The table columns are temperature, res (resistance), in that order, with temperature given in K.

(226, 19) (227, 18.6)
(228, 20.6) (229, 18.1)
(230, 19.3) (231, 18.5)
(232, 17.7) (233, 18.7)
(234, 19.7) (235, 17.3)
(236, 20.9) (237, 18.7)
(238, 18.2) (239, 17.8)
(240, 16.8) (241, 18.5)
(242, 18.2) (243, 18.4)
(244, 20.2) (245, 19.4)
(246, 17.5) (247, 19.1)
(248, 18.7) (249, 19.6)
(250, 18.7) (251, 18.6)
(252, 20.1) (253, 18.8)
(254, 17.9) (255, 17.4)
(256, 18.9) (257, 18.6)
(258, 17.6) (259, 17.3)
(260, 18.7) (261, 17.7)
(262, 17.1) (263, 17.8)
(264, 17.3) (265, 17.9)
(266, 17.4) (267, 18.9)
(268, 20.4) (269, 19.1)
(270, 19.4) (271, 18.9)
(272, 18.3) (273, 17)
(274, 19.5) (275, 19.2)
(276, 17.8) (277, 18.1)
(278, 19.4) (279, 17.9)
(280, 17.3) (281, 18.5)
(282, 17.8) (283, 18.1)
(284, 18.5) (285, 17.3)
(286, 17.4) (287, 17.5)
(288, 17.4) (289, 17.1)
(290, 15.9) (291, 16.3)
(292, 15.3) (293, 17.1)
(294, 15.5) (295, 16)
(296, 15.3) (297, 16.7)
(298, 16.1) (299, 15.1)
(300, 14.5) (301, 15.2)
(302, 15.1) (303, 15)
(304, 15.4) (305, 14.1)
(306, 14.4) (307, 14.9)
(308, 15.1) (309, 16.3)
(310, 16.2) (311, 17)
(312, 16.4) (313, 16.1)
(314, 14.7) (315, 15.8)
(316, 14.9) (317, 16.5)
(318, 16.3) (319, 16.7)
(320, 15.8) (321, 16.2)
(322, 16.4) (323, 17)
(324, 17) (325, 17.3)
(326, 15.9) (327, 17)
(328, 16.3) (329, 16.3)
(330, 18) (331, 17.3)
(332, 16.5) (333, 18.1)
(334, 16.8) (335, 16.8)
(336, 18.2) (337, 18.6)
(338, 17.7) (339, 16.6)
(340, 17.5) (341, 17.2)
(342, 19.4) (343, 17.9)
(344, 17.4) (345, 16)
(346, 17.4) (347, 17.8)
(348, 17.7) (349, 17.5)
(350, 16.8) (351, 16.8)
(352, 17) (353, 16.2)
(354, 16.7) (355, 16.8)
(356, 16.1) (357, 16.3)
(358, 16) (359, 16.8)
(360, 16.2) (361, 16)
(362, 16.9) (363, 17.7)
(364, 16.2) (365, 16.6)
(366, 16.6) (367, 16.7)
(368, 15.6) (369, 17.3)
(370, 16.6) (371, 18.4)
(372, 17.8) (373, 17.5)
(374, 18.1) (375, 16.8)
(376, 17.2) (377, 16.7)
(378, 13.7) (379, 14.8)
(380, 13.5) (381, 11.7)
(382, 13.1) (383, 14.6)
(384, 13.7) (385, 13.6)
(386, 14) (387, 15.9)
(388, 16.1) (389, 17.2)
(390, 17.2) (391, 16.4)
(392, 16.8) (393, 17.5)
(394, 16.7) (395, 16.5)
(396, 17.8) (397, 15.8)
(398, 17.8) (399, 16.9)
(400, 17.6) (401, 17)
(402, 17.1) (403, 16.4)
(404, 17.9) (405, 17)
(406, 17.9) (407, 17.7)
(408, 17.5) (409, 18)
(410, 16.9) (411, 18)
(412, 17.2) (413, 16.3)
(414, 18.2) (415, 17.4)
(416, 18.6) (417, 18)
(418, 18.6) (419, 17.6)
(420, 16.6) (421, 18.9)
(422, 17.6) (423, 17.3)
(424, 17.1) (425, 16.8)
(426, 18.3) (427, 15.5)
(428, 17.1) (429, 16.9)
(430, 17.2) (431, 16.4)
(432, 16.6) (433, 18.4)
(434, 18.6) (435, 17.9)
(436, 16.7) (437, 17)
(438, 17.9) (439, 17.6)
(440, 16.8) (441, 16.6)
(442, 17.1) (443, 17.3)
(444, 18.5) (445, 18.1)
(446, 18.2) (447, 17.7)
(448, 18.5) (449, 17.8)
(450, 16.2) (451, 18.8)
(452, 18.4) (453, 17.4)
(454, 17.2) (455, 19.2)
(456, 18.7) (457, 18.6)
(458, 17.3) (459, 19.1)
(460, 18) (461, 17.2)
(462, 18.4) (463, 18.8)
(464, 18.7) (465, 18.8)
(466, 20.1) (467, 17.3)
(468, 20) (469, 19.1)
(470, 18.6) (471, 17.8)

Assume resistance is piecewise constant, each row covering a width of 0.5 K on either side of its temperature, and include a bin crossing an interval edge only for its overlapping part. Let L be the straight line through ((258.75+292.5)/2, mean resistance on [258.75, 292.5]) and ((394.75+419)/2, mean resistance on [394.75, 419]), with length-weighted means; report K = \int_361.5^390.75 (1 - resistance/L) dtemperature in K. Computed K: 2.7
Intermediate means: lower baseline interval 17.9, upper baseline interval 17.4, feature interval 15.9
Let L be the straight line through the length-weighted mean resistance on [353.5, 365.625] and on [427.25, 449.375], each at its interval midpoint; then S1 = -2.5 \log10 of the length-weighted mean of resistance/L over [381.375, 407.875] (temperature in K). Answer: 0.037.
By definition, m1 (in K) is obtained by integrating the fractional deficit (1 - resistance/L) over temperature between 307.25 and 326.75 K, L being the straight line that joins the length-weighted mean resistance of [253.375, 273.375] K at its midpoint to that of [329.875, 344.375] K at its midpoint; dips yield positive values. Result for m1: 1.7 K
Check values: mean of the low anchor 18.2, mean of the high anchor 17.6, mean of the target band 16.2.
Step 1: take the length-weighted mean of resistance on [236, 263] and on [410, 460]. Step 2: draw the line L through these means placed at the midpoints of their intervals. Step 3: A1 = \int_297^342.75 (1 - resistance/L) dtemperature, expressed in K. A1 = 4.5 K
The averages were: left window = 18.4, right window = 17.6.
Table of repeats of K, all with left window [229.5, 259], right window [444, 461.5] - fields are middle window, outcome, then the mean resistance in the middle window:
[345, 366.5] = 1.8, 16.7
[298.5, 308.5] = 1.9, 14.9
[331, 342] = 0.5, 17.5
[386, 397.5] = 1.0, 16.6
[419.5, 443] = 1.1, 17.3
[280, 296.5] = 1.4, 16.9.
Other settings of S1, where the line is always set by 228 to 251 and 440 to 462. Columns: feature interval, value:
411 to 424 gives 0.02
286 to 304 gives 0.16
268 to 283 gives 0.00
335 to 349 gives 0.04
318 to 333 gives 0.10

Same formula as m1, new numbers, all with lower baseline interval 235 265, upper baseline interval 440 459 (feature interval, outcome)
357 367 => 0.9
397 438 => 1.3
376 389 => 2.6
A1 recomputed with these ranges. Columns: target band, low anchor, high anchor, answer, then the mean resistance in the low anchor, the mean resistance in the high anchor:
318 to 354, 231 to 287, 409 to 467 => 2.0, 18.4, 17.7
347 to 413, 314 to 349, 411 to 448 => 2.7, 17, 17.5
